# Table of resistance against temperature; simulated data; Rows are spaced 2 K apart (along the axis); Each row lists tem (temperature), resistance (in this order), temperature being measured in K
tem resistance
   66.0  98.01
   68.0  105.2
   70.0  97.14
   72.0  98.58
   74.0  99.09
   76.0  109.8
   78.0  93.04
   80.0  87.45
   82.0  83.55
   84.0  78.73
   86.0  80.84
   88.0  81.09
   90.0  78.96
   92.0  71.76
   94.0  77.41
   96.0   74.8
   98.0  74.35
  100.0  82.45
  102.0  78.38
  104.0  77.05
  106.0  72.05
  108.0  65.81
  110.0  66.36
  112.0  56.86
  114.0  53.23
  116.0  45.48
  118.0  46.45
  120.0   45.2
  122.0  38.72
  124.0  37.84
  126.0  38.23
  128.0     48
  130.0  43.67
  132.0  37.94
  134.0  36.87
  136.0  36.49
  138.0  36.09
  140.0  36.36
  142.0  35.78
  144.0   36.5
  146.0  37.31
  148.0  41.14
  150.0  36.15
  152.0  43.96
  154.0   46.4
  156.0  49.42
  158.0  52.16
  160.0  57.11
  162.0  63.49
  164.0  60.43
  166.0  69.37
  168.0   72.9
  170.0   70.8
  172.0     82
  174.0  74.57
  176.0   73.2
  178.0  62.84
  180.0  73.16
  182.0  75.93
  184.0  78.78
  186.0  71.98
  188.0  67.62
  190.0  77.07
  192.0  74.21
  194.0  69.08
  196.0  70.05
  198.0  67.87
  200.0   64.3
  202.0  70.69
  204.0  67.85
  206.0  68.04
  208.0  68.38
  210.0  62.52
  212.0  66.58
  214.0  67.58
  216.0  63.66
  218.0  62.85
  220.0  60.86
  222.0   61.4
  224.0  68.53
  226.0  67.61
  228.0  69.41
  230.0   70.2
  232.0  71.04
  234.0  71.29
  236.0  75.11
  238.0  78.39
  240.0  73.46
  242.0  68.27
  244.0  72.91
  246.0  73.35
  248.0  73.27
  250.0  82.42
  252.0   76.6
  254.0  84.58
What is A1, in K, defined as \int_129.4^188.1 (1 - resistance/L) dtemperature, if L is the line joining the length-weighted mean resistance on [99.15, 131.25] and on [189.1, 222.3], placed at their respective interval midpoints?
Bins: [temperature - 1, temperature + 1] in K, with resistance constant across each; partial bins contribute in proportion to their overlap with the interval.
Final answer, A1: 6.2 K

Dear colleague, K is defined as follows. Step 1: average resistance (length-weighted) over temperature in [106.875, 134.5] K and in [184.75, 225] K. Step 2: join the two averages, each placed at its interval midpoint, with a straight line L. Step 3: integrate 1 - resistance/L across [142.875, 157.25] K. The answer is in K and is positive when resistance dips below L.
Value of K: 3.4 K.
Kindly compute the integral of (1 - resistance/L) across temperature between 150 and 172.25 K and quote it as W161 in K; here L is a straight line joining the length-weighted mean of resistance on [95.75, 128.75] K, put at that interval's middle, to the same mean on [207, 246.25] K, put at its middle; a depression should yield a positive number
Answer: 1.44 K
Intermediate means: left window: 58.6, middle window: 58.9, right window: 68.6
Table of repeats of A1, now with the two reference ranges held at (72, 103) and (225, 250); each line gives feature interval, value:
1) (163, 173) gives 0.85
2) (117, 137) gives 9.88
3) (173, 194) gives 1.05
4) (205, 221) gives 2.00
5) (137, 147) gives 5.44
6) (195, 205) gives 0.95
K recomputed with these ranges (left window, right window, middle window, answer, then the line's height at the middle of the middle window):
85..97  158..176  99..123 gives 4.6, 75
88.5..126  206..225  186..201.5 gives -1.4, 64.5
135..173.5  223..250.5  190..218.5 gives -1.8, 63.9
